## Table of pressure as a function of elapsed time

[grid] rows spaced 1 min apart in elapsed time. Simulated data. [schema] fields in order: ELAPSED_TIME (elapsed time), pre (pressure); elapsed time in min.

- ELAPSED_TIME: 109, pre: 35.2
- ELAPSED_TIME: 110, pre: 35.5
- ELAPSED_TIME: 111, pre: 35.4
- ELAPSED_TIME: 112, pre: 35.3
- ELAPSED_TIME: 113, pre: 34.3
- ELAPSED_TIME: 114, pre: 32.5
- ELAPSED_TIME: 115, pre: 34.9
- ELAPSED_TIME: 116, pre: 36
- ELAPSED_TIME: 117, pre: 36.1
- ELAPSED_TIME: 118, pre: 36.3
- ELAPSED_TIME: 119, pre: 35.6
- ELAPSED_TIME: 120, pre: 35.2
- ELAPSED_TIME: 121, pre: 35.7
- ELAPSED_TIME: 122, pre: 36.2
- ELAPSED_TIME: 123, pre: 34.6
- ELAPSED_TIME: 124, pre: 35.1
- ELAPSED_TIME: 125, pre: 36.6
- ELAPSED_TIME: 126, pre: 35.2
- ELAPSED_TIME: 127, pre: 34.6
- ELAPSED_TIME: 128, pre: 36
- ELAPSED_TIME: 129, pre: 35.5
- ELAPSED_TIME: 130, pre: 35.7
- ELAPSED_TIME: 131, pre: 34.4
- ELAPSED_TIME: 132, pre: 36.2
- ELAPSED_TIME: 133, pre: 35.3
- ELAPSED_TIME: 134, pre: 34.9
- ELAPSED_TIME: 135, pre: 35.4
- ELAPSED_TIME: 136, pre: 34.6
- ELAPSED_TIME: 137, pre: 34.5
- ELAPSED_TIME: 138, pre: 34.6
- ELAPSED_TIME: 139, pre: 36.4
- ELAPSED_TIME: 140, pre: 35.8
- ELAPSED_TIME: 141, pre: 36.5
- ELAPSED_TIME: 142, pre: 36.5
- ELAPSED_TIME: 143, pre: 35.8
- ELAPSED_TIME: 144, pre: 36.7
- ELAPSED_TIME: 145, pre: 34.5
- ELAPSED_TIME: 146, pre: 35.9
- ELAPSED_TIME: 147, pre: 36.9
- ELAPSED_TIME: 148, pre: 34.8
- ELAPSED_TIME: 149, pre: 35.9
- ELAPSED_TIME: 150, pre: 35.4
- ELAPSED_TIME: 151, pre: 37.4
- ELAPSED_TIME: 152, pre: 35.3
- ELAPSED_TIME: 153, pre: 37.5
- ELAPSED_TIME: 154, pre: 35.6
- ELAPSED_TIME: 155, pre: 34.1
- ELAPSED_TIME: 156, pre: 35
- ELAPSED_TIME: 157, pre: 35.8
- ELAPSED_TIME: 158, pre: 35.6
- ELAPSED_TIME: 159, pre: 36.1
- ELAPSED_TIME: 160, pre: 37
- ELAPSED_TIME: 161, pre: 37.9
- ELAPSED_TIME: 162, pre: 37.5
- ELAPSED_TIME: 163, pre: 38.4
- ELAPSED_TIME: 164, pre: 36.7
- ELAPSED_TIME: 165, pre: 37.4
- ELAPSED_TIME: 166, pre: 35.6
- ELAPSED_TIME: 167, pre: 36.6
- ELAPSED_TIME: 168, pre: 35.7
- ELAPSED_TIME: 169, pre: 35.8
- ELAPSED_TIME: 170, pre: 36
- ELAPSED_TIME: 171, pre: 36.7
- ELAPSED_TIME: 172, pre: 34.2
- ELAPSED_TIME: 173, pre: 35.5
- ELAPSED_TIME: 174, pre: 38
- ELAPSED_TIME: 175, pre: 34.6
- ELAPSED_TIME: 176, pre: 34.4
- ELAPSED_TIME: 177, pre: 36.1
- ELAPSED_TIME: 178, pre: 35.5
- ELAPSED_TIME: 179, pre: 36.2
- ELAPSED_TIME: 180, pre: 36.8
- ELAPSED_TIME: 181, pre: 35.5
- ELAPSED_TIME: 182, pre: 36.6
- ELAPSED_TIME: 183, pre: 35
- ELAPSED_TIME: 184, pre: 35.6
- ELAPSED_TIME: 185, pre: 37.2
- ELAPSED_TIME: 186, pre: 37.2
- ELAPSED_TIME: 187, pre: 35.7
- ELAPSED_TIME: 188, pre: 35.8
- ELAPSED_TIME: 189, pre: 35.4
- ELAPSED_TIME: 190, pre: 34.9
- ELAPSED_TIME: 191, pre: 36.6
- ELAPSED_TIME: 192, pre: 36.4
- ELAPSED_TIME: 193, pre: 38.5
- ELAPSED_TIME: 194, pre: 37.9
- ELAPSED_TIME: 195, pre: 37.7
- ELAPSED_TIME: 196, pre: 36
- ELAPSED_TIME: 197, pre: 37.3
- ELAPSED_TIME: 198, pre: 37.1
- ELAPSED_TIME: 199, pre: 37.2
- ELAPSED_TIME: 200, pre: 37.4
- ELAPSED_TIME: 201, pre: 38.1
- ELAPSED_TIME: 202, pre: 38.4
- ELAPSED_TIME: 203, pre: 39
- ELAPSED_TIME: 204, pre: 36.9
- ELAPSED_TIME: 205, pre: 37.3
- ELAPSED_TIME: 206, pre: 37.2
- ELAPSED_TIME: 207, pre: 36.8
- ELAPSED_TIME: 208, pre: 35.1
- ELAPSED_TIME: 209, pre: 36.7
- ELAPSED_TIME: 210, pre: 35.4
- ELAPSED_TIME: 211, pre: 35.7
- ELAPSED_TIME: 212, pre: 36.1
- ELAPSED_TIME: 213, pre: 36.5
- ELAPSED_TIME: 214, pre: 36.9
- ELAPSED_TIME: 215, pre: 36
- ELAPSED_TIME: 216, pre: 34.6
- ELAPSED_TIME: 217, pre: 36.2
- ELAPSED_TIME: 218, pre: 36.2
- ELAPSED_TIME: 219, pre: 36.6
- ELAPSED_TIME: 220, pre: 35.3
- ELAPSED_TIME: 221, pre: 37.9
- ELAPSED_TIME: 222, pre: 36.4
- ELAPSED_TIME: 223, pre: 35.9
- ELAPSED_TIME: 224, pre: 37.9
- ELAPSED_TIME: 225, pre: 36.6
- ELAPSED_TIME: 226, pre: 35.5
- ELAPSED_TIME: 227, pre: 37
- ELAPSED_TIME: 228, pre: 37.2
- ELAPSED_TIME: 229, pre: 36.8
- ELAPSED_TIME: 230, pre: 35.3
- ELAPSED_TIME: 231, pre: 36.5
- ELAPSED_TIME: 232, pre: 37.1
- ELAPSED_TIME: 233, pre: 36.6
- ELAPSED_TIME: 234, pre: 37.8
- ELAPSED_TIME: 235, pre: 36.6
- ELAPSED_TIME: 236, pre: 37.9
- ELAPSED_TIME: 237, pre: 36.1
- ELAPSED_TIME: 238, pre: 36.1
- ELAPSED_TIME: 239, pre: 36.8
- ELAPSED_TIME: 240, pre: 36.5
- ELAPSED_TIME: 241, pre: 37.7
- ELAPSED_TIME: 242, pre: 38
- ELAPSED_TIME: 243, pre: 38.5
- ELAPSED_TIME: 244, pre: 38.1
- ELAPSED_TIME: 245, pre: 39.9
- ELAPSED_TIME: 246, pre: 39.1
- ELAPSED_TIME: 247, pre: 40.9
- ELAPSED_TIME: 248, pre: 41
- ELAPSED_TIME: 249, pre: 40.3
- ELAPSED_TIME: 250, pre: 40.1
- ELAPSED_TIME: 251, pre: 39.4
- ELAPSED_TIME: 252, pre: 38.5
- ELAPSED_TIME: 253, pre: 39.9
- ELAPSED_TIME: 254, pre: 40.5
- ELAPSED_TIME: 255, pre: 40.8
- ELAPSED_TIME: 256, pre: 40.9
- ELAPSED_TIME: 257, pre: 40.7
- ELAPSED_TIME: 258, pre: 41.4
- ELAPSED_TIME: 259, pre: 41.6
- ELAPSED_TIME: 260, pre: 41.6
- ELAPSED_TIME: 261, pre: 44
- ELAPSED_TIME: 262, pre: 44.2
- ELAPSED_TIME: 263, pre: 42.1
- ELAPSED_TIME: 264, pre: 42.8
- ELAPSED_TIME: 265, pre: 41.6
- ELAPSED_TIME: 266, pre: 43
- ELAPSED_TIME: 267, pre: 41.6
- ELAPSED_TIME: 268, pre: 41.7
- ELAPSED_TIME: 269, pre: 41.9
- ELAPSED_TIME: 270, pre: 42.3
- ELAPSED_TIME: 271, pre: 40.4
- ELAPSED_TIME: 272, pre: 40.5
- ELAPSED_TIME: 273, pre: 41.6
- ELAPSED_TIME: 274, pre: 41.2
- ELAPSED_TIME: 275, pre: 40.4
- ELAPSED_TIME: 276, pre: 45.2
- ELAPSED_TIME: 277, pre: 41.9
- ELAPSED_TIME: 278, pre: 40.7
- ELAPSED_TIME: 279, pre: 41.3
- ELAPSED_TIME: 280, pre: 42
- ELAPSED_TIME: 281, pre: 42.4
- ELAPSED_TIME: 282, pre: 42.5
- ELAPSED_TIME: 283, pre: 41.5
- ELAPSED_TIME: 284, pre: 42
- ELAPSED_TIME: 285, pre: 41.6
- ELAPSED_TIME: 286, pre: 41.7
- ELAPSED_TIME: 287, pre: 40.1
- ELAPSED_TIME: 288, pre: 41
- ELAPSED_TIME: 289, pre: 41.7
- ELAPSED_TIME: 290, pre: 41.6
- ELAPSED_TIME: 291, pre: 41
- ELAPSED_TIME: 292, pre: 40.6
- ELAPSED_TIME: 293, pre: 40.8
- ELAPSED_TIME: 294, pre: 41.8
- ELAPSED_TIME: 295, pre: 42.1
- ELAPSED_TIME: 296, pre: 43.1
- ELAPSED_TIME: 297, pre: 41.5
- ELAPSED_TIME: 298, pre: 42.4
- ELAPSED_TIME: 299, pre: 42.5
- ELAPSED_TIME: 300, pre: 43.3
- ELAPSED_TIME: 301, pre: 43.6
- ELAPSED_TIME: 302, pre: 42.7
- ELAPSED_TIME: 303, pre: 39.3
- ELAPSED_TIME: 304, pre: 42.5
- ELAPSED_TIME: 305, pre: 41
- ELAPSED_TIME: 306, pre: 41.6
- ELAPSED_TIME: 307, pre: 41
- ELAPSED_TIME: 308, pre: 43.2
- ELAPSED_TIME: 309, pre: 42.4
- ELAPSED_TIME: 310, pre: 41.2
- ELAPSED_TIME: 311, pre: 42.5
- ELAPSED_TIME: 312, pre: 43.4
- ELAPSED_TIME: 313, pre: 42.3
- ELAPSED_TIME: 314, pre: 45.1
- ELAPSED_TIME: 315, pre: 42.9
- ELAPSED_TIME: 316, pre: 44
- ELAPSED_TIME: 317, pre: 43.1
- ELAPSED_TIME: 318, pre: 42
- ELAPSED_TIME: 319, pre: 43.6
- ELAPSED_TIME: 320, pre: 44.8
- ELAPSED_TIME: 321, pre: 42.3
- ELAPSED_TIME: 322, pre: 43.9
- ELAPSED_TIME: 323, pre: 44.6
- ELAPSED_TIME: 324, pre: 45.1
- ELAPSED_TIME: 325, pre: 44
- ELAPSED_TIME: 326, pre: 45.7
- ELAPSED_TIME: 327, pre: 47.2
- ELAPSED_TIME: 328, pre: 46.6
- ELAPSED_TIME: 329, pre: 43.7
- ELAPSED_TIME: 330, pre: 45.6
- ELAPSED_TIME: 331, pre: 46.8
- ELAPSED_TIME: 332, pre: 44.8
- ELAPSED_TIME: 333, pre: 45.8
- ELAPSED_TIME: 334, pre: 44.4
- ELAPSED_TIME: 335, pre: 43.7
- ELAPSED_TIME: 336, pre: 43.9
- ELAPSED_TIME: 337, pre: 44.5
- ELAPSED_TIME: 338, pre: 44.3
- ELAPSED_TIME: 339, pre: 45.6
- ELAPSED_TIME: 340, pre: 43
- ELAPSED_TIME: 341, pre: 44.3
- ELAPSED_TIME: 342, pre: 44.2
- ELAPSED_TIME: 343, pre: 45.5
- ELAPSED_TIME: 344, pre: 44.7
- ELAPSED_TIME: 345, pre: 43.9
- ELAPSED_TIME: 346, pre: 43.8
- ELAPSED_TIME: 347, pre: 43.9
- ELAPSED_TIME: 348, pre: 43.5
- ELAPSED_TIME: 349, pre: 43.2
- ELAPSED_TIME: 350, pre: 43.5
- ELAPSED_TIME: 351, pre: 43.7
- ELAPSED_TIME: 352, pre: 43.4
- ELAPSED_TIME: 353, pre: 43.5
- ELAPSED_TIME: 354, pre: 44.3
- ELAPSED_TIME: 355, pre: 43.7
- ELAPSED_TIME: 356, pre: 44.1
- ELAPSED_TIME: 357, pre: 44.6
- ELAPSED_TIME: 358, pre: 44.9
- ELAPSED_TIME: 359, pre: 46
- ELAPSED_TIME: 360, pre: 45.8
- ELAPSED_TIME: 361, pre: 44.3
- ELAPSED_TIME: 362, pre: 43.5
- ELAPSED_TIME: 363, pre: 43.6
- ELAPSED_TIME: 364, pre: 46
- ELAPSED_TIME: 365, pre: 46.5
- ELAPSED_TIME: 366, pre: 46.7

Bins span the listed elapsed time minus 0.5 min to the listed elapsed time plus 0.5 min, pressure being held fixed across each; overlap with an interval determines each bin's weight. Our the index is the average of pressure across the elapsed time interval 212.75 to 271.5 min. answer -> 38.8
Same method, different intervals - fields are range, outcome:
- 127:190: 35.9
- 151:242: 36.5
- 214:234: 36.4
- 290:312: 41.9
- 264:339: 42.7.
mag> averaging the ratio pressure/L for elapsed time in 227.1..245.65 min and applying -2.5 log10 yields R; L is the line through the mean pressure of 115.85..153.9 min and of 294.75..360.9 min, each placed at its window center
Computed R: 0.08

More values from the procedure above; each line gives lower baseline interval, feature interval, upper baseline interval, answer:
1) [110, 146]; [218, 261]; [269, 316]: 0.044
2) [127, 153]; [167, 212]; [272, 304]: 0.037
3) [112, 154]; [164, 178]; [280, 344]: 0.037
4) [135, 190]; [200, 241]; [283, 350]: 0.059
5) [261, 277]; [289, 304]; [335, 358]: 0.023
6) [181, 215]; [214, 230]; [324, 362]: 0.047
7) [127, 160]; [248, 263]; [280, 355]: -0.013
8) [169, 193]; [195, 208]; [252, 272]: 0.002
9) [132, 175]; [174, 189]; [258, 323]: 0.039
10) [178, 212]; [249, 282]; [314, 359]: -0.027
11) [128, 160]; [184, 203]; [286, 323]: 0.022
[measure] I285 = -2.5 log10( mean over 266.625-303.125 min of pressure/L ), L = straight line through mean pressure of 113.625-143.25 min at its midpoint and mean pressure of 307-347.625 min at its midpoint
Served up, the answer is 0.01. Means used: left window 35.4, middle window 41.7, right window 44.1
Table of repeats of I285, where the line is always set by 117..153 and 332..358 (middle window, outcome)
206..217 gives 0.08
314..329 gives -0.03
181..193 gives 0.05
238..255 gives 0.03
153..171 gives 0.01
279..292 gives 0.00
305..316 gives 0.01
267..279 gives -0.01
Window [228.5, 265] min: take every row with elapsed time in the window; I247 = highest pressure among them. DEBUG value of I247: 44.2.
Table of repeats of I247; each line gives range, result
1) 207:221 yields 37.9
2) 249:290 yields 45.2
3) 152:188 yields 38.4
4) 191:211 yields 39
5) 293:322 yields 45.1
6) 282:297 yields 43.1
